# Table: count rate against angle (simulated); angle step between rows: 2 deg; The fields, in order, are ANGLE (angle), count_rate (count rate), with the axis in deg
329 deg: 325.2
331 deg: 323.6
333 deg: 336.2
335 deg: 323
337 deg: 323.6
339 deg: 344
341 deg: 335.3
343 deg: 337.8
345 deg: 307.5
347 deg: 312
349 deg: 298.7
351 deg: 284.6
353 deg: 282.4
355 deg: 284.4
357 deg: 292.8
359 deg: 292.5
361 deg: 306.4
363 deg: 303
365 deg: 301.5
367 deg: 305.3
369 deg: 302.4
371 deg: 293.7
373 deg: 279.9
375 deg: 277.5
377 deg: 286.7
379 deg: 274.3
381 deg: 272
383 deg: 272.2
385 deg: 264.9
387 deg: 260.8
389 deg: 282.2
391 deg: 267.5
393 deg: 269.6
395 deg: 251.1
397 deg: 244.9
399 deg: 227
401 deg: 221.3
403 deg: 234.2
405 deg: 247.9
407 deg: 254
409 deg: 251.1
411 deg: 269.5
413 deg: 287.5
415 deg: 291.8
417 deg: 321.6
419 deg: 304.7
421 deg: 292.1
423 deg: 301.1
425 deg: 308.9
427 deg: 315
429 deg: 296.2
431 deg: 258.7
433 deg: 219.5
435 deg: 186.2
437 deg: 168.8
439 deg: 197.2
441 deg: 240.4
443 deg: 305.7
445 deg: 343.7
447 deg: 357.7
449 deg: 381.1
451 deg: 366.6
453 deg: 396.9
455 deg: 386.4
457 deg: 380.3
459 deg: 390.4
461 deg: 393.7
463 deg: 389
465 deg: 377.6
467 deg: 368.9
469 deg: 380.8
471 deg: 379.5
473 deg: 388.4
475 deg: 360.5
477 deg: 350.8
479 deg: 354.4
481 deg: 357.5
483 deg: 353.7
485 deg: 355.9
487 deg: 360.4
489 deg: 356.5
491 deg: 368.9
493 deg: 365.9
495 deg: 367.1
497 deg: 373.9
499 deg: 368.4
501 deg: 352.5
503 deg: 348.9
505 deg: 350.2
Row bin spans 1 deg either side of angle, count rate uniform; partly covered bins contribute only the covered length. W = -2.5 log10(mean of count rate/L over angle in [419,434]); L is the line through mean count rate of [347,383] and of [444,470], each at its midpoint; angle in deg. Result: 0.215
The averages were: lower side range 291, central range 286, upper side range 378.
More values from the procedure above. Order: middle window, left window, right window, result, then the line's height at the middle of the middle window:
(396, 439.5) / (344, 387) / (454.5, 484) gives 0.27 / 332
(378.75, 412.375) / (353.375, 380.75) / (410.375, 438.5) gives 0.10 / 282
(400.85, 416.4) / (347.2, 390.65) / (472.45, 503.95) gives 0.19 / 312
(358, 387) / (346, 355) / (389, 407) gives -0.06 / 272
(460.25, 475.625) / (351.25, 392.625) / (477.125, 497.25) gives -0.10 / 348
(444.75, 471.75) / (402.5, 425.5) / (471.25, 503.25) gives -0.15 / 330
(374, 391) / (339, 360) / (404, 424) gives 0.08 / 293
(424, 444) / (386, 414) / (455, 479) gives 0.25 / 317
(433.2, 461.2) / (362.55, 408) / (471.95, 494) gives 0.04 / 327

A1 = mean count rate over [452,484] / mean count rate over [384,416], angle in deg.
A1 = 1.5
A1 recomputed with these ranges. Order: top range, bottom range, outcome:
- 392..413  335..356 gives 0.80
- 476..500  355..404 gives 1.32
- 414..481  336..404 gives 1.14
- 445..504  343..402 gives 1.32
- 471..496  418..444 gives 1.39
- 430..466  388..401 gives 1.25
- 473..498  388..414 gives 1.42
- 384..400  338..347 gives 0.79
